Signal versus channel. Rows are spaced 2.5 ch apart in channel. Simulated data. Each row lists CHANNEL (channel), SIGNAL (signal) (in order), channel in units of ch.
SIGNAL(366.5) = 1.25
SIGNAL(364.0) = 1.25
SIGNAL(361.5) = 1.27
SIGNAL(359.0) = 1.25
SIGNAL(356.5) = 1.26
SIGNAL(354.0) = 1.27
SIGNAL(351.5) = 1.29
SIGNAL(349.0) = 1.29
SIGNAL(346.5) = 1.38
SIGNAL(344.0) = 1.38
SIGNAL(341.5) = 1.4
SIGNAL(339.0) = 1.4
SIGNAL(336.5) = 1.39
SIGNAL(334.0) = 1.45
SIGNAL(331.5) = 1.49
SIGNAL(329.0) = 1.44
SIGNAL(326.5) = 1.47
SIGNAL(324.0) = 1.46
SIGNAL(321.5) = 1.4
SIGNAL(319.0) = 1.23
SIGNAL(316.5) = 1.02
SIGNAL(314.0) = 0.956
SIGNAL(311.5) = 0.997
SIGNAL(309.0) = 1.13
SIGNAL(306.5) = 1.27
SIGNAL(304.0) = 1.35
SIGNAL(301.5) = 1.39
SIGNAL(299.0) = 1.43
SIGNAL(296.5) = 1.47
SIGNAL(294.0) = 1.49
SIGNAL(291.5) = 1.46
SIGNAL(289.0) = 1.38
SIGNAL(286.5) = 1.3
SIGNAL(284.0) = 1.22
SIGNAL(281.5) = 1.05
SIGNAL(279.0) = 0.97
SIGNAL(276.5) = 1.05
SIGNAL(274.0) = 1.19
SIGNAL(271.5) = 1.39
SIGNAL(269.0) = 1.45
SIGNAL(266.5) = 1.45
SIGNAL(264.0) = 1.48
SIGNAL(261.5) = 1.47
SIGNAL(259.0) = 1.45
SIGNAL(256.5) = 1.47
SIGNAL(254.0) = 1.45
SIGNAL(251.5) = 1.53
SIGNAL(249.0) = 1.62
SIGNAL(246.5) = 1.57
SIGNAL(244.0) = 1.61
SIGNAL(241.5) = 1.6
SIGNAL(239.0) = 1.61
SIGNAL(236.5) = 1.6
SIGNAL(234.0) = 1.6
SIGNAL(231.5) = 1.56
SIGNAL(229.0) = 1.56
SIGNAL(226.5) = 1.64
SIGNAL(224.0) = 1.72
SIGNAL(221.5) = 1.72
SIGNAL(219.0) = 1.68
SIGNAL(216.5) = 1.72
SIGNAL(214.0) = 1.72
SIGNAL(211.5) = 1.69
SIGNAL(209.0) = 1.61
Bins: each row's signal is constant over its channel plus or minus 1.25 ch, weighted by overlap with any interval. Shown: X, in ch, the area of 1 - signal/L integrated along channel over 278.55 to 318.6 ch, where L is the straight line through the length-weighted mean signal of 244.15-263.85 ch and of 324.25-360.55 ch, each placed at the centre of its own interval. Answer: 5.4 ch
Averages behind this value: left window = 1.51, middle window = 1.25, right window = 1.37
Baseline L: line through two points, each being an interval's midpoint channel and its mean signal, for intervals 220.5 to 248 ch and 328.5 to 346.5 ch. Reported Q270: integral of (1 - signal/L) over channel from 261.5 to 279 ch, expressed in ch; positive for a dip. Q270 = 2.6 ch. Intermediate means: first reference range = 1.62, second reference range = 1.42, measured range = 1.32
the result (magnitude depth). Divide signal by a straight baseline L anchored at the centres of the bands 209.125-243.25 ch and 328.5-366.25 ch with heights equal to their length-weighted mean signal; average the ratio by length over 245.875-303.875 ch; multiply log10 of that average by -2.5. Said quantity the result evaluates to 0.11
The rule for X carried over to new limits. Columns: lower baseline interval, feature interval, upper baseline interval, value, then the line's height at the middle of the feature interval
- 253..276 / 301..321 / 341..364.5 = 2.74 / 1.35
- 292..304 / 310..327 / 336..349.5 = 2.43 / 1.41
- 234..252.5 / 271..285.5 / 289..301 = 3.50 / 1.5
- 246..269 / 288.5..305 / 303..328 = -1.41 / 1.31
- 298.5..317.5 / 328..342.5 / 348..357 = -2.17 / 1.24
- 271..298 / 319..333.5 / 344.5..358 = -1.61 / 1.29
